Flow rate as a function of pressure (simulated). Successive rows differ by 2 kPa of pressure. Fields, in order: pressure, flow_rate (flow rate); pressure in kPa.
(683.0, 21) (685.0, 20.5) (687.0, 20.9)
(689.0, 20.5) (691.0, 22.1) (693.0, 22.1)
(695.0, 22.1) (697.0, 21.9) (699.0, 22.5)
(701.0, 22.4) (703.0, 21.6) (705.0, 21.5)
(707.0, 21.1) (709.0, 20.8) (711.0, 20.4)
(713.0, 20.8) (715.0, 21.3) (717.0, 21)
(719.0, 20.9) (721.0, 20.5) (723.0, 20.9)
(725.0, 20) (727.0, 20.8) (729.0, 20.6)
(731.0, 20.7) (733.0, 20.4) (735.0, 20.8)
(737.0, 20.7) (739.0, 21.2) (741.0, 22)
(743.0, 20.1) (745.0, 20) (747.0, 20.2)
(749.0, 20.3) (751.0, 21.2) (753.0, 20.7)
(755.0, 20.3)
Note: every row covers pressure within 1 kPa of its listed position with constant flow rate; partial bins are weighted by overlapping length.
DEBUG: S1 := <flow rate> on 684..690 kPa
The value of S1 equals 20.6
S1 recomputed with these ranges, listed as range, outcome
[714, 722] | 20.9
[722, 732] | 20.6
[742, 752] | 20.4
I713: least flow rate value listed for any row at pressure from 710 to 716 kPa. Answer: 20.4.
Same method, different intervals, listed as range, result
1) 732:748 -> 20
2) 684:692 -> 20.5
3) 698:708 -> 21.1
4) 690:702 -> 21.9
